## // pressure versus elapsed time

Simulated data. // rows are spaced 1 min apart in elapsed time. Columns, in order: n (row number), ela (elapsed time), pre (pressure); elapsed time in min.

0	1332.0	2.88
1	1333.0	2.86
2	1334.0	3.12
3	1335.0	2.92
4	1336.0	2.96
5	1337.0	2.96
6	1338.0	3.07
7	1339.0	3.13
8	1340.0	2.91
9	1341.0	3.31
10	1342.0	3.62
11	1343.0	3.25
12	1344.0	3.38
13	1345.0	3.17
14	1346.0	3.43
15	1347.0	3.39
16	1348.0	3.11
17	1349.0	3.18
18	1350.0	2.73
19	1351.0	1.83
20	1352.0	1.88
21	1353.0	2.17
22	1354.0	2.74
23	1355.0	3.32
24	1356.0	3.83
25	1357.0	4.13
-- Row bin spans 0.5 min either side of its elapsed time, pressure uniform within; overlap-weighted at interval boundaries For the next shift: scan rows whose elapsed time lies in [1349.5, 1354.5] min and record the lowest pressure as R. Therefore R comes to 1.83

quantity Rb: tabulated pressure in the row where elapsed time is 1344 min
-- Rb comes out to 3.38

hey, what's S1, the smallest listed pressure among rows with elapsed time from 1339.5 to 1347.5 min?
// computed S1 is 2.91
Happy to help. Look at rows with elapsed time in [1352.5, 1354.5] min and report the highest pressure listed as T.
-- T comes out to 2.74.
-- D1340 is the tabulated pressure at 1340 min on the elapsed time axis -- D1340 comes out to 2.91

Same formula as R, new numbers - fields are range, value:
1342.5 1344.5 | 3.25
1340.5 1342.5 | 3.31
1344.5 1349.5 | 3.11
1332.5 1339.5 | 2.86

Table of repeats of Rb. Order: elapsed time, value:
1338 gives 3.07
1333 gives 2.86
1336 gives 2.96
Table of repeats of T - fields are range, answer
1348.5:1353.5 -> 3.18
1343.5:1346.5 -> 3.43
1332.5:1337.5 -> 3.12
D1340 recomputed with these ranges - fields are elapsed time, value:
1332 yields 2.88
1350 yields 2.73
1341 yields 3.31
